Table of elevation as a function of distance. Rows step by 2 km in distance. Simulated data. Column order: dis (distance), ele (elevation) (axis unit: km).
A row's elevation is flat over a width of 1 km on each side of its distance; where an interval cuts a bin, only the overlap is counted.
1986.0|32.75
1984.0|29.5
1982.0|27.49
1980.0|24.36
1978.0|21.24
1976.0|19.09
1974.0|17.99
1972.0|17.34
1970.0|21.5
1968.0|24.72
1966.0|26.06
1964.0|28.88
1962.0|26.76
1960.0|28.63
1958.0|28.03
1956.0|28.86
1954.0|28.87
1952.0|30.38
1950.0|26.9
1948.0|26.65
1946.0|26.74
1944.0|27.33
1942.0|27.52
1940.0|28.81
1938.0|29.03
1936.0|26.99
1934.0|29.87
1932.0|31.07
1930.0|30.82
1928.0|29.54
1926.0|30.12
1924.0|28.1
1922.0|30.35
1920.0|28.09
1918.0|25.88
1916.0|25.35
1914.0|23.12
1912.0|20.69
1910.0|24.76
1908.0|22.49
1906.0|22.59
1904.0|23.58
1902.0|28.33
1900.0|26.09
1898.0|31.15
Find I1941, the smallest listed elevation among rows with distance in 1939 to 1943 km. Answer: 27.52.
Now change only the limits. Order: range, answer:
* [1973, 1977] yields 17.99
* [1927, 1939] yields 26.99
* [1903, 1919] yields 20.69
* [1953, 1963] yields 26.76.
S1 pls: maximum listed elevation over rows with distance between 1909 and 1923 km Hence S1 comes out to 30.35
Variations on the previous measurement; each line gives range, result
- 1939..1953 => 30.38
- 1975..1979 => 21.24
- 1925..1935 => 31.07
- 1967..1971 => 24.72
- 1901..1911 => 28.33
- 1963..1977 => 28.88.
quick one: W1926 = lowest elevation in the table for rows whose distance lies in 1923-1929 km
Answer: 28.1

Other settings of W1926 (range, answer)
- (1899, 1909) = 22.49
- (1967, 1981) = 17.34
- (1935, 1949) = 26.65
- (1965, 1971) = 21.5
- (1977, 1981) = 21.24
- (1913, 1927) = 23.12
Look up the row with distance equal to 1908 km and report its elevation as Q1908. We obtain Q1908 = 22.49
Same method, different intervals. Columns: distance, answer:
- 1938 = 29.03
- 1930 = 30.82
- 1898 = 31.15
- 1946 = 26.74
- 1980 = 24.36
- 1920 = 28.09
